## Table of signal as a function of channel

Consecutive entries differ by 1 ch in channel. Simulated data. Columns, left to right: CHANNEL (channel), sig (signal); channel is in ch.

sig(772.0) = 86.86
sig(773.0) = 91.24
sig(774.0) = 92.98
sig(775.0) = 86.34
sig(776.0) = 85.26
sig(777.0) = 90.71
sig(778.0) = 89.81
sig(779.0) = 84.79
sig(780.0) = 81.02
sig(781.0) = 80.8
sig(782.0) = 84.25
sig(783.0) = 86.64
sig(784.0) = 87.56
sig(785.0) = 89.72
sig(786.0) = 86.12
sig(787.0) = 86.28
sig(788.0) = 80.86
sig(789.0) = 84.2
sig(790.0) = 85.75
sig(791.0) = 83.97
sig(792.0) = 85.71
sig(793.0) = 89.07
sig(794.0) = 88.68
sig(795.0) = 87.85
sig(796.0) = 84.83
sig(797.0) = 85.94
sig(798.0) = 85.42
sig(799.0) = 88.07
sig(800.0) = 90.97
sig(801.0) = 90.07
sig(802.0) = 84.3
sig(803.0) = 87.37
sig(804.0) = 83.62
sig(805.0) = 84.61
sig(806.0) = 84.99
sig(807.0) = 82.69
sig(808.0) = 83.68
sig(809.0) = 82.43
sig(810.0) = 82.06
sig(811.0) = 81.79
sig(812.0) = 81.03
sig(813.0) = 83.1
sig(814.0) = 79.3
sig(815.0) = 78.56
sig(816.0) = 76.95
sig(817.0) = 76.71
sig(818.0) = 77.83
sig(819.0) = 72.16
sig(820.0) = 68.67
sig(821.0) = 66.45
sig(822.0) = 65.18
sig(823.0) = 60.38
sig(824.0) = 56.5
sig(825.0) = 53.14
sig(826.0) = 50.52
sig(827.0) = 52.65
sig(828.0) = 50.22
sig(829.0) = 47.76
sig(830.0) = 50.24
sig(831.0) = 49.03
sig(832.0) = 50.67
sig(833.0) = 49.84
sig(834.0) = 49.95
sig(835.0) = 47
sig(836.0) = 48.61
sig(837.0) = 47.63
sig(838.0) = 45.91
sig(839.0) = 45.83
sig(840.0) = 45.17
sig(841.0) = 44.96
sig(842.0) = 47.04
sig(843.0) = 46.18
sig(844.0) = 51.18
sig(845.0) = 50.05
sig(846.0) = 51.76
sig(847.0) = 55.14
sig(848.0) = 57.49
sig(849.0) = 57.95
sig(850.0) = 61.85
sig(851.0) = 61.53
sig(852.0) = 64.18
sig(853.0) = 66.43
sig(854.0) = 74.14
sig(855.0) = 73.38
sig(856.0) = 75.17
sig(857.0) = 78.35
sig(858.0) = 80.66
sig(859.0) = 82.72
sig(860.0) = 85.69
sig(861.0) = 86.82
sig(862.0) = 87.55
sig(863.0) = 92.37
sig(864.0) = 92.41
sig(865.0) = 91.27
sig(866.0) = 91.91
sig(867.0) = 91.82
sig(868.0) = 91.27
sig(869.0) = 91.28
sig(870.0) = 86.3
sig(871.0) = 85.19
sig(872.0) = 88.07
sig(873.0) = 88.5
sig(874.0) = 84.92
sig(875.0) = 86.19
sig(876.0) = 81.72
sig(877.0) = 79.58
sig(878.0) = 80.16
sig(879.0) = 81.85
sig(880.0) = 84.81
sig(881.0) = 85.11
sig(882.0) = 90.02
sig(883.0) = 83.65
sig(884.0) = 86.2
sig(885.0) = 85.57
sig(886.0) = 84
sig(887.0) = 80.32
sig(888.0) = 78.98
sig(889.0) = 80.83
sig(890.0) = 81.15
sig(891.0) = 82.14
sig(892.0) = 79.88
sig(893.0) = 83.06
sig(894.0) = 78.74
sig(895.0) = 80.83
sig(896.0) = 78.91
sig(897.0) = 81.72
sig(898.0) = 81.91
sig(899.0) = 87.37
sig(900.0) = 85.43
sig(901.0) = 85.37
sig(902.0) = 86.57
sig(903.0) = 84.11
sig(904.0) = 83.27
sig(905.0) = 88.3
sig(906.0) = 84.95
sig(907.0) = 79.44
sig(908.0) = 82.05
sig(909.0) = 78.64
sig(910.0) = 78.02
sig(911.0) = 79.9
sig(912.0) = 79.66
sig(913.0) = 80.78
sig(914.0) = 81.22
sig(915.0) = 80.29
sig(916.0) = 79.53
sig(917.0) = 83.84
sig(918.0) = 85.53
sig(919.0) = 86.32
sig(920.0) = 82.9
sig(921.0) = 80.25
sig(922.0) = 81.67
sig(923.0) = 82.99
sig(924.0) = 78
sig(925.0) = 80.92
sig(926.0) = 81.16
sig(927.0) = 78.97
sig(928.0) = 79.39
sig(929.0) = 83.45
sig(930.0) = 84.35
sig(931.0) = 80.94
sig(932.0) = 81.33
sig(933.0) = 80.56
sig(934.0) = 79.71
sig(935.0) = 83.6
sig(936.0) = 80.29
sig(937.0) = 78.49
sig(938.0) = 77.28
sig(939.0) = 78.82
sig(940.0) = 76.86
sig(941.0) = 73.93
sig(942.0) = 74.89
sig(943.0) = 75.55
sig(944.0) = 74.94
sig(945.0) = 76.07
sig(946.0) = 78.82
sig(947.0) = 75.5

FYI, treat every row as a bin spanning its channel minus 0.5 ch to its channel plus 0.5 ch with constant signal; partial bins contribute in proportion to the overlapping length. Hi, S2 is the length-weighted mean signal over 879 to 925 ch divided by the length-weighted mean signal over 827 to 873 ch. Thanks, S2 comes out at 1.25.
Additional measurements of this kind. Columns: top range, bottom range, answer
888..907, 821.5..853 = 1.58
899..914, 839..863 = 1.28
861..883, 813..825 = 1.24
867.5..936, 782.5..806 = 0.96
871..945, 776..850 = 1.15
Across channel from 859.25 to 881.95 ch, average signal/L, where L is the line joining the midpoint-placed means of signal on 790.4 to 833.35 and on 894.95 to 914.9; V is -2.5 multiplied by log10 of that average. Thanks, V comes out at -0.10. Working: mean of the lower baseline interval 74.4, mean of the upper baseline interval 82.4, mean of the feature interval 87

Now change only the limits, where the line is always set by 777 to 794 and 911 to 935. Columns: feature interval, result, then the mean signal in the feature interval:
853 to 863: 0.04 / 80.4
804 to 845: 0.33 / 62.6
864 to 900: -0.02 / 84.6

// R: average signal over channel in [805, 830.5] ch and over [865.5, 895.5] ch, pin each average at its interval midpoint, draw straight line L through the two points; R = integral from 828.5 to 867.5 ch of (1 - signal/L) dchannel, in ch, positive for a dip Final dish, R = 7.06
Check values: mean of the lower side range 70.1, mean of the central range 63.5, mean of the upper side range 84.5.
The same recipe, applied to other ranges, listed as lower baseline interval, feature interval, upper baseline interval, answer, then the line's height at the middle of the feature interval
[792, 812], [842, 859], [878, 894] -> 4.3 ch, 84.1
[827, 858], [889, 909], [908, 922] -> -1.9 ch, 75.6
